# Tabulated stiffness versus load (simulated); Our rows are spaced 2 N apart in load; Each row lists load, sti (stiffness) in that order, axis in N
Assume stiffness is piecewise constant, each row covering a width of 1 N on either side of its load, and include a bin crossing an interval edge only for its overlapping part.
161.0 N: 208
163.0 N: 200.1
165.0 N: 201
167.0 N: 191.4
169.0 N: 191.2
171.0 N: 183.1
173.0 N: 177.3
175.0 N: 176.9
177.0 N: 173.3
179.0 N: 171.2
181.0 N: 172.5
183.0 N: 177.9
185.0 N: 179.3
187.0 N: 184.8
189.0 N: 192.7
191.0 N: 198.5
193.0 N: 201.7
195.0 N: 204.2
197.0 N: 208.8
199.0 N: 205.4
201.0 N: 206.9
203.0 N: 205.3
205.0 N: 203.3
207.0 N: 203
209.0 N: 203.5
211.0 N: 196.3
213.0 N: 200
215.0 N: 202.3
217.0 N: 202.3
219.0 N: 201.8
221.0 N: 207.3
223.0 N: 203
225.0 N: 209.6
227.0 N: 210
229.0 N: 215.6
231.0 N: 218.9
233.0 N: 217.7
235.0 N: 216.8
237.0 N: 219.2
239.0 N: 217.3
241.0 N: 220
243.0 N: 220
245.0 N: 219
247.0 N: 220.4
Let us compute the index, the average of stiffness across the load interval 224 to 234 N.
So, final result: 214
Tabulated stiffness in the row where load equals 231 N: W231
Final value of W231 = 218.9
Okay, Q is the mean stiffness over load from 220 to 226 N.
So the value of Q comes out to 207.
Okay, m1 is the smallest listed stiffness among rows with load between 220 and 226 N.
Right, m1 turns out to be 203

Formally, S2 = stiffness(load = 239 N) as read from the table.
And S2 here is 217.3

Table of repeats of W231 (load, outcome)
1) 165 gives 201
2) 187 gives 184.8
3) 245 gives 219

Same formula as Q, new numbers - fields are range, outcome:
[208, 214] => 200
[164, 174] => 189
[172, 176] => 177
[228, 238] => 218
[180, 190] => 181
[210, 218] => 200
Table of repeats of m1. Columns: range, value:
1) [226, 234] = 210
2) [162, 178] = 173.3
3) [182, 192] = 177.9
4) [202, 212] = 196.3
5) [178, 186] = 171.2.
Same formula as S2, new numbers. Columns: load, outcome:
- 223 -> 203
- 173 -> 177.3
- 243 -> 220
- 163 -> 200.1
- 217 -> 202.3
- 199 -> 205.4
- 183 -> 177.9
